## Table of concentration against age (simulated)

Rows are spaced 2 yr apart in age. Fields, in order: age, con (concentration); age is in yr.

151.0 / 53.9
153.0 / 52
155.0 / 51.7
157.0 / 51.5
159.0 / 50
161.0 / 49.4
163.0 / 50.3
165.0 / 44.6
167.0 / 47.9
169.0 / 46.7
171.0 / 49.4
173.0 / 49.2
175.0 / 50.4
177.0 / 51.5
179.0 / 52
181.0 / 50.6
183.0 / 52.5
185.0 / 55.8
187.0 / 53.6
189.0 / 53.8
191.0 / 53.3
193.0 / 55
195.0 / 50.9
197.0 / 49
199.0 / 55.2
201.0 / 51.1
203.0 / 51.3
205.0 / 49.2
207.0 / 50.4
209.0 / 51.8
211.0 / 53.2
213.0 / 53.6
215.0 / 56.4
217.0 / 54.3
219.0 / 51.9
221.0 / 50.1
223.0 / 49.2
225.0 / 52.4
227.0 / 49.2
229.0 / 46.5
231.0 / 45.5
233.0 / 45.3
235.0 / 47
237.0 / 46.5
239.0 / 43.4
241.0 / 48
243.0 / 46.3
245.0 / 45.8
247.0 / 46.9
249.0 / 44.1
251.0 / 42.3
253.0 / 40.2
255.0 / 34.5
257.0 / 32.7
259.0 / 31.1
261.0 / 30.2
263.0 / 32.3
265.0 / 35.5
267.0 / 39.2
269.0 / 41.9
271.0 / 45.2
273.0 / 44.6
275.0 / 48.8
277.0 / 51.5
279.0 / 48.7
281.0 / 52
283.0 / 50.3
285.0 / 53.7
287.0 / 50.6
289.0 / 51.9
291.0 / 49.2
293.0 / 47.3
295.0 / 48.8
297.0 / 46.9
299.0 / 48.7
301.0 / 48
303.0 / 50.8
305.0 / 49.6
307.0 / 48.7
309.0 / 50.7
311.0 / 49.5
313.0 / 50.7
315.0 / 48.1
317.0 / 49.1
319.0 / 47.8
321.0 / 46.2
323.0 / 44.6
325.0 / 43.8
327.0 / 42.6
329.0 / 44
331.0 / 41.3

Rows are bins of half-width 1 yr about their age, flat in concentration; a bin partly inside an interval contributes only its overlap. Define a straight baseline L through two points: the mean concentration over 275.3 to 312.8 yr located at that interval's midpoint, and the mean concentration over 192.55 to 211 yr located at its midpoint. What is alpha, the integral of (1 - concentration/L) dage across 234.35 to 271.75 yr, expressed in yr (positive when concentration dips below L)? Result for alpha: 7.39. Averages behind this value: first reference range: 51.5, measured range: 40.6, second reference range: 49.8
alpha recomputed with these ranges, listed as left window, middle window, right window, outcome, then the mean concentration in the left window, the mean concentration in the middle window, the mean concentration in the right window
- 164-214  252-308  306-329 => 4.21 yr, 51.3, 44.7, 47.3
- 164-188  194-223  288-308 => -1.13 yr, 50.4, 51.9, 49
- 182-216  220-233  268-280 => 0.51 yr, 52.7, 48.5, 46.8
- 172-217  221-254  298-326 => 2.97 yr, 52.3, 46.3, 48.3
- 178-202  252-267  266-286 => 4.46 yr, 52.7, 34.1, 47.6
